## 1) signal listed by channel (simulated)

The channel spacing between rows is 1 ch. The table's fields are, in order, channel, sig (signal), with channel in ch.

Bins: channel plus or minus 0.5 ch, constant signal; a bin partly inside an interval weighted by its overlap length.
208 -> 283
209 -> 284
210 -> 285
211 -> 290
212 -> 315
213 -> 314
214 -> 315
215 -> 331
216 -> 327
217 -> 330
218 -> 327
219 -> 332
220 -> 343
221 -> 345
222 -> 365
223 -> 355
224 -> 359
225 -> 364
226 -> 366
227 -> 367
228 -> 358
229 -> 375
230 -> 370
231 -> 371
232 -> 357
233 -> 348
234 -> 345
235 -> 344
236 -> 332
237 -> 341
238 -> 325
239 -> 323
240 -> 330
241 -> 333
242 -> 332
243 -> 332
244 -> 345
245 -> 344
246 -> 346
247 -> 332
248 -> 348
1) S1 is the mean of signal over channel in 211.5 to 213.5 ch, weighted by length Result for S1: 314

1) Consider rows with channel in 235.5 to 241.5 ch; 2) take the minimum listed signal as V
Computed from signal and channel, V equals 323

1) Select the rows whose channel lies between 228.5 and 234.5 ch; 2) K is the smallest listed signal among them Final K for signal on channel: 345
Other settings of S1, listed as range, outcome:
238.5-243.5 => 330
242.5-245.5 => 340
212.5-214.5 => 314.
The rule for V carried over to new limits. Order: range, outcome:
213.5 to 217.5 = 315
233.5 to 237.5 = 332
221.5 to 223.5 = 355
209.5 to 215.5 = 285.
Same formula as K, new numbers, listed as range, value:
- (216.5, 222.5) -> 327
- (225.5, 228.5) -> 358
